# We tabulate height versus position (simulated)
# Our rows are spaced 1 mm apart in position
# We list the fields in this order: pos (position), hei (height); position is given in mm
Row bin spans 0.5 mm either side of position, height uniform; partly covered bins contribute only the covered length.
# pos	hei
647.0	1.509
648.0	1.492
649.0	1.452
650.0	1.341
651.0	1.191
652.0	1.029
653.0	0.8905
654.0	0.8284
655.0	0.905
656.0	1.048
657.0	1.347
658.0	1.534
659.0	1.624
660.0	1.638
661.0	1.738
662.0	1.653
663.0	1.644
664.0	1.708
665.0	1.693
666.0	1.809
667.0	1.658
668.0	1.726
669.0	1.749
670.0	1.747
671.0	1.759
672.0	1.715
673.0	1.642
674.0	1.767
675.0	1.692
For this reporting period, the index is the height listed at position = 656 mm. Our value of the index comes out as 1.048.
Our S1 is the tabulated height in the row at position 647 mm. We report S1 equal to 1.509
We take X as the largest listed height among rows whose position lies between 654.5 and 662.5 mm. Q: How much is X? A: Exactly 1.738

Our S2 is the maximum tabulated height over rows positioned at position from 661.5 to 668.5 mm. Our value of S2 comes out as 1.809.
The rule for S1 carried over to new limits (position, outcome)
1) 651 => 1.191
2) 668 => 1.726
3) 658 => 1.534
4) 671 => 1.759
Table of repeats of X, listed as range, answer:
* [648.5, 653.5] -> 1.452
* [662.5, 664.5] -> 1.708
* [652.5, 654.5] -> 0.8905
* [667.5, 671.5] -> 1.759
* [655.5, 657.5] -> 1.347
